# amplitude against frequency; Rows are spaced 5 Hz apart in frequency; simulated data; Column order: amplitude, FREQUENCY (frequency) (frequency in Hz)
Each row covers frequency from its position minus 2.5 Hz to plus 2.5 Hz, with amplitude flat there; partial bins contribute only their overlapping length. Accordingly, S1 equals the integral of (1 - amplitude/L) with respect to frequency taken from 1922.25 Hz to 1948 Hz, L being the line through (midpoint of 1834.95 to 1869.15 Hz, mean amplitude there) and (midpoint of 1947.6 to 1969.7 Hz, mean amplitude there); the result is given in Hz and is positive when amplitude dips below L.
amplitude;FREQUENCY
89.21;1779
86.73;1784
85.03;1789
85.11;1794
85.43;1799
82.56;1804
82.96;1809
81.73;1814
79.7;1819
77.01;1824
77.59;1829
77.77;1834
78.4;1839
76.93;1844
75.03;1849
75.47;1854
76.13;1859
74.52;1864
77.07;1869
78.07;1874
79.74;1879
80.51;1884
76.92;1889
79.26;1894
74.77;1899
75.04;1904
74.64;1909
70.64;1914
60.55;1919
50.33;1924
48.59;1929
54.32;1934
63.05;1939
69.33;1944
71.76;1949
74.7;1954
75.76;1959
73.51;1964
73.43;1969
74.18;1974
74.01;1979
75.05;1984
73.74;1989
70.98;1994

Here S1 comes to 5.6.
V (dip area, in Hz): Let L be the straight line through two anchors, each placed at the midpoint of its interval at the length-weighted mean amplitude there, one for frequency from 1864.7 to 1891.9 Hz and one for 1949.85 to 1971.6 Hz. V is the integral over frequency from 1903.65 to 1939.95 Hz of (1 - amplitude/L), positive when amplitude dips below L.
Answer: 7.1 Hz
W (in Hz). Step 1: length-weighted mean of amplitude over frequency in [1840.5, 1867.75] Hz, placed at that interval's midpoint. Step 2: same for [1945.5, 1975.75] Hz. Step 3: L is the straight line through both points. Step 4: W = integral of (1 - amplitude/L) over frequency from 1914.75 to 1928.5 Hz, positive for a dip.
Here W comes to 3.3 Hz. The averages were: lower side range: 75.8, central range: 56.4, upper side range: 73.7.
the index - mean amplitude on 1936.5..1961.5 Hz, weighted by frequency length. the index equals 70.9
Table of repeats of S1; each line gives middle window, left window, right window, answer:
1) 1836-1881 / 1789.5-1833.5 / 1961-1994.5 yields 1.4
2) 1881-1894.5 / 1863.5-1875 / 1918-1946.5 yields -1.5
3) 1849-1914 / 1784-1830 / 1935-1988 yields 0.7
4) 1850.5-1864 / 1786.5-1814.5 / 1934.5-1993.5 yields 0.7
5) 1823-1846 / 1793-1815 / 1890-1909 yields 1.0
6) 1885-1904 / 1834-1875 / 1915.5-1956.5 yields -2.1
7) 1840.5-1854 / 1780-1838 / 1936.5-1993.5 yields 0.6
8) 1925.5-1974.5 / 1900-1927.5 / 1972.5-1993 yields 2.2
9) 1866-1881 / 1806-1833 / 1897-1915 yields -0.4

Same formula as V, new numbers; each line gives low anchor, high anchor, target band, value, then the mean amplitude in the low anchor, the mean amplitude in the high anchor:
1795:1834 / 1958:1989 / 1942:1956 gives 0.6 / 80.9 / 74.2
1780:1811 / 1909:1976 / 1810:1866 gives 1.5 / 84.9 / 66.4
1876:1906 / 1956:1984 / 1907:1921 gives 1.5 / 77.8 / 74.3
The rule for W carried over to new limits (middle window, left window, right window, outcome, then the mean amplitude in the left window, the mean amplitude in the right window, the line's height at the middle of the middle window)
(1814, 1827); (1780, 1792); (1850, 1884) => 0.5 Hz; 86.3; 77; 82.3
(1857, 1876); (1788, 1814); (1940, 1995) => 0.8 Hz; 83.9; 73.1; 79.7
